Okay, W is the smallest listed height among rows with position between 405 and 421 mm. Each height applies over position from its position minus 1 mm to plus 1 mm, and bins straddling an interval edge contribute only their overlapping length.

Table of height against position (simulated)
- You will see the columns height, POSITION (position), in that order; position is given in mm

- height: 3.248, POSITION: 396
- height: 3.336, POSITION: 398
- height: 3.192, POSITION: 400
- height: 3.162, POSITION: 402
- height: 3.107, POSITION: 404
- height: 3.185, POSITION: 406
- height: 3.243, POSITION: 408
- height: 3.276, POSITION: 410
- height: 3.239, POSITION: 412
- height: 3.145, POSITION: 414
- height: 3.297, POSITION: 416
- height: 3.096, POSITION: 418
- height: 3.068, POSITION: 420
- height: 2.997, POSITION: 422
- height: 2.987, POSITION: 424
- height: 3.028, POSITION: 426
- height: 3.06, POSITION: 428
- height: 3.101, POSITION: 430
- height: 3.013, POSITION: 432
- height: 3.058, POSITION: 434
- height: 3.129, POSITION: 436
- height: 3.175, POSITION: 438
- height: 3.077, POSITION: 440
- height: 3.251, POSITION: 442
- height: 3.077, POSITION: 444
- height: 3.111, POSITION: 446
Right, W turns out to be 3.068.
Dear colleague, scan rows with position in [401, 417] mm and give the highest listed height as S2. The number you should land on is 3.297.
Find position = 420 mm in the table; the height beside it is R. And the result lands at 3.068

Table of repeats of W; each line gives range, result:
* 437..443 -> 3.077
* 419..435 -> 2.987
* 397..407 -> 3.107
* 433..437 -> 3.058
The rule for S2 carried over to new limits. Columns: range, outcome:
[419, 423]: 3.068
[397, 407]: 3.336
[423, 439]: 3.175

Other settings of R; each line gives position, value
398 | 3.336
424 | 2.987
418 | 3.096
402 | 3.162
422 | 2.997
